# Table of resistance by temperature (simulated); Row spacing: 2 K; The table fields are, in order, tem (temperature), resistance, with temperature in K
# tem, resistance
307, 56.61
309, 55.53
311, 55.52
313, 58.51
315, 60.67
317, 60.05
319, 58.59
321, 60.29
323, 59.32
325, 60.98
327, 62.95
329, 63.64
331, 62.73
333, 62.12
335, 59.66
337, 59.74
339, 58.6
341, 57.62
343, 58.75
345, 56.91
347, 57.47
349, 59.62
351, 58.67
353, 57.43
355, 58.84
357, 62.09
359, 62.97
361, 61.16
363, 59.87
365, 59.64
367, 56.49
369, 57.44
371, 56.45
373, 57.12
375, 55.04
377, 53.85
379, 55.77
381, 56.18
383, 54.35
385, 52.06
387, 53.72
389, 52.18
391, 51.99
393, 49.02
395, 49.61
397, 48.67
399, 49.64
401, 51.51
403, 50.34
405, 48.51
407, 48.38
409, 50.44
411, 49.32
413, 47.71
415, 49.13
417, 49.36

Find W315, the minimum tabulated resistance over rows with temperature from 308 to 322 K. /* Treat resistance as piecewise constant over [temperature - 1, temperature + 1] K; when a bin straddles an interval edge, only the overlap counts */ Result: 55.52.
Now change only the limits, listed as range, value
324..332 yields 60.98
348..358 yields 57.43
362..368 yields 56.49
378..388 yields 52.06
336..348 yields 56.91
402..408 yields 48.38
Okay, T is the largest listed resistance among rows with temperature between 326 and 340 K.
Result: 63.64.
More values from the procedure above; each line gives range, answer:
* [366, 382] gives 57.44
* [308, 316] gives 60.67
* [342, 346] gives 58.75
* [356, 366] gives 62.97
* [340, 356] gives 59.62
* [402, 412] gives 50.44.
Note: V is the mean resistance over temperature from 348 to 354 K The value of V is 58.6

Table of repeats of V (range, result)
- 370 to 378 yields 55.6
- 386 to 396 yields 51.3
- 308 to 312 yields 55.5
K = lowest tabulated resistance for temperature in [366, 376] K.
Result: 55.04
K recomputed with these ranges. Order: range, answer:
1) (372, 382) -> 53.85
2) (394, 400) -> 48.67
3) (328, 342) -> 57.62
